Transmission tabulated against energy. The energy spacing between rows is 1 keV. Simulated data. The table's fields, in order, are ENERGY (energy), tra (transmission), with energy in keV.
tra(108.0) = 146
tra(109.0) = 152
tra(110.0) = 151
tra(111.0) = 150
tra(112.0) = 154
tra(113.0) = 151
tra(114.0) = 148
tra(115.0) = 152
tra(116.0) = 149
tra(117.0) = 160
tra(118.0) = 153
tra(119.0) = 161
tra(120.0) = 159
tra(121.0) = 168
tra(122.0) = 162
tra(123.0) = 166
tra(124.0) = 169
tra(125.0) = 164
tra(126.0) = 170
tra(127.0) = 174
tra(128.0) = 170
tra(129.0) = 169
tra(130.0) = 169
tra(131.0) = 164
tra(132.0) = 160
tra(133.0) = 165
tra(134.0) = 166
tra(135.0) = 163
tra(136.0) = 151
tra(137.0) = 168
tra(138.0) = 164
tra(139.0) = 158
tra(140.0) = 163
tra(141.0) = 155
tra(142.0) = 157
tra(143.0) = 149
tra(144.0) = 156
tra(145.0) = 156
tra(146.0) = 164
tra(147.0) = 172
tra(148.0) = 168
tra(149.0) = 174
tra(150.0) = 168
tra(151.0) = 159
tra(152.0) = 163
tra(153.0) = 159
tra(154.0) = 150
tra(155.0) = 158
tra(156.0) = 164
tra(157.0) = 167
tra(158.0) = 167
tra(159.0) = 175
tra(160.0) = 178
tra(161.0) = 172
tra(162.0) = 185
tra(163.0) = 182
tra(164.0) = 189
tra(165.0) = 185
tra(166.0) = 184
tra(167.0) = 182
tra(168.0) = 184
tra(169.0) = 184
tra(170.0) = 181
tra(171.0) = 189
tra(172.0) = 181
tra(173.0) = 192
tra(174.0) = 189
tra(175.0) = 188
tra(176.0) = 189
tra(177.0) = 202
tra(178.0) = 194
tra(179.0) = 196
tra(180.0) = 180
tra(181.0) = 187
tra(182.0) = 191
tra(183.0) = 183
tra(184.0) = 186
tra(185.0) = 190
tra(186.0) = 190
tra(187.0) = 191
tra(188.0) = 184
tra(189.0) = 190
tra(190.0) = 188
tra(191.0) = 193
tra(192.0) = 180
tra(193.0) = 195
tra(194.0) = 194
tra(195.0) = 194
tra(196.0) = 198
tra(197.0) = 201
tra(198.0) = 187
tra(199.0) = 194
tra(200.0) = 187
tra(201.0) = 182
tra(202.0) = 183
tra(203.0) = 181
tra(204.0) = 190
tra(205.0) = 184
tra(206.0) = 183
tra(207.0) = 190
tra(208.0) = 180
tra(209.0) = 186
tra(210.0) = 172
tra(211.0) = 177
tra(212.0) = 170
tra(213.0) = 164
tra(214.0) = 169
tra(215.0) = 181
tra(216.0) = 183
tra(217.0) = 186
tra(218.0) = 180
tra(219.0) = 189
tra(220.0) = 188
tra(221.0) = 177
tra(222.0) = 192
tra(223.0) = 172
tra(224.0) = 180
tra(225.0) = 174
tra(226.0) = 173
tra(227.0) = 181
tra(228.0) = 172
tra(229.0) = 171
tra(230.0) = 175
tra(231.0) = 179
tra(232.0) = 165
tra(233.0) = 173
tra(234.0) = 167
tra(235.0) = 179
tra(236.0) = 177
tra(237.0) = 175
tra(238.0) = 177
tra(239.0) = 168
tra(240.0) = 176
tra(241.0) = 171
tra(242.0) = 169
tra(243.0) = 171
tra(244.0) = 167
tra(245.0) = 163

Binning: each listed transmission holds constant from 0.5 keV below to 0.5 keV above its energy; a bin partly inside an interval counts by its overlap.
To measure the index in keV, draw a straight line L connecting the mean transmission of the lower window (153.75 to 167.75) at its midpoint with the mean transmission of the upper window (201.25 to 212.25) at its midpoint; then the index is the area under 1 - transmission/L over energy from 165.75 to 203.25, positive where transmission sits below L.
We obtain -2.2 keV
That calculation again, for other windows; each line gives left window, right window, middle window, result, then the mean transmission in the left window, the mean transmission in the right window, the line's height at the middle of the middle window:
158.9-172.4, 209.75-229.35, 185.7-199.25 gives -0.8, 182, 178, 180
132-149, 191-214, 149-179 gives -1.4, 161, 185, 170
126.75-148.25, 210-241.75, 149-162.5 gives -0.1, 163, 176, 165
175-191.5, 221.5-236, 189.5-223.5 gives -0.4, 190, 175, 182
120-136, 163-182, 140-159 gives 1.6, 166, 188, 176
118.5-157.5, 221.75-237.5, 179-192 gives -1.4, 163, 175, 169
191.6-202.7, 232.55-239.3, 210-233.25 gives 0.4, 190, 174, 180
